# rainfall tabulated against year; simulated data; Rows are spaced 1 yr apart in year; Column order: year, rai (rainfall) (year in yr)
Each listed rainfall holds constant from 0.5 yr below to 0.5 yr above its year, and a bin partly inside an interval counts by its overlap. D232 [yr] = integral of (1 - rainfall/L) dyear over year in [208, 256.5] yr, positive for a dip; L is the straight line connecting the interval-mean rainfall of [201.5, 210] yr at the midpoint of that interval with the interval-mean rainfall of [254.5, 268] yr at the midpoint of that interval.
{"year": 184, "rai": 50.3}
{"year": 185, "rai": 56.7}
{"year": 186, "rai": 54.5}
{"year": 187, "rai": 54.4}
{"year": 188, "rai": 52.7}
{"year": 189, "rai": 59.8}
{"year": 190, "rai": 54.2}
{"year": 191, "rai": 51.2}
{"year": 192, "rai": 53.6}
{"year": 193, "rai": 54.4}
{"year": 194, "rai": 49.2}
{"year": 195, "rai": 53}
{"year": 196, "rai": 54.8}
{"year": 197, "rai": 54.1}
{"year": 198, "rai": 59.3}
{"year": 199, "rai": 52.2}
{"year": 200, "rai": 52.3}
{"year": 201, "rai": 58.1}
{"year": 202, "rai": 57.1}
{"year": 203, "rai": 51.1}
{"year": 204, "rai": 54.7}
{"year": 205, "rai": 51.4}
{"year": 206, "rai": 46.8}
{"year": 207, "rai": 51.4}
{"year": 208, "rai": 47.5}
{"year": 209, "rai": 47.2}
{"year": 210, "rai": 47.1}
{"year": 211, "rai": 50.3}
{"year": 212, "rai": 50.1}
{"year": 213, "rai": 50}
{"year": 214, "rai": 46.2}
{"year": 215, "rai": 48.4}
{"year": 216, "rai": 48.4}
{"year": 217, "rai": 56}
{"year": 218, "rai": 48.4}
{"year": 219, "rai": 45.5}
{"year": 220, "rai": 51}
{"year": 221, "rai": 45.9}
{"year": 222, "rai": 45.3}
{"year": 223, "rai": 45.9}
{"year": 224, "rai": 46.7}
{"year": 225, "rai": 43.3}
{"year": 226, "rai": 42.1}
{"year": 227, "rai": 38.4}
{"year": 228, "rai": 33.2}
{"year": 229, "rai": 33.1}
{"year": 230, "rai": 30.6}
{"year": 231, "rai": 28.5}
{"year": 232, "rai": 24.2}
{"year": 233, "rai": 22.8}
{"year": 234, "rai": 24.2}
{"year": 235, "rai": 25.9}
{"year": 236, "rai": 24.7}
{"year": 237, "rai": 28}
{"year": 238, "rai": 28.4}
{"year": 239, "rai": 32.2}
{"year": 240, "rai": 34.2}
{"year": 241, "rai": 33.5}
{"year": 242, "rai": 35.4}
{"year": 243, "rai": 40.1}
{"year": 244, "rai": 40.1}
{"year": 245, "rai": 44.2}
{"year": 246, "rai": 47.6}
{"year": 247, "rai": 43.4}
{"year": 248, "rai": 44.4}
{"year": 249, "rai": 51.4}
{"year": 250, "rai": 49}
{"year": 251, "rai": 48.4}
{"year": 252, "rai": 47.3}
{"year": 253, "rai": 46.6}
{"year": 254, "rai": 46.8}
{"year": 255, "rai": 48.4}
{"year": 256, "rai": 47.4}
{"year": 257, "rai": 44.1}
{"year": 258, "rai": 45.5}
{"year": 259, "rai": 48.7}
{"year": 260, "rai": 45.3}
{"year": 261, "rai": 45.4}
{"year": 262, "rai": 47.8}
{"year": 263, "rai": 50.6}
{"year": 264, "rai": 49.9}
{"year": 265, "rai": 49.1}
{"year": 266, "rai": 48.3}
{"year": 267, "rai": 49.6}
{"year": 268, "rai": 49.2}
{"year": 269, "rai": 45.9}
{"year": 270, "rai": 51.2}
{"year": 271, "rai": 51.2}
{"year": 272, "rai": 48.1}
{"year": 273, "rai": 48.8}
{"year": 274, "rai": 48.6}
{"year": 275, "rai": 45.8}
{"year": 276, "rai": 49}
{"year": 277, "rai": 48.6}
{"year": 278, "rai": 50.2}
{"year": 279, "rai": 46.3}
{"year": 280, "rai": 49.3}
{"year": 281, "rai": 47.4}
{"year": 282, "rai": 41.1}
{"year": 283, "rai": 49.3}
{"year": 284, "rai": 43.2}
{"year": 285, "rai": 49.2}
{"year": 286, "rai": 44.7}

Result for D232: 7.85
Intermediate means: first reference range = 50.7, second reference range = 47.8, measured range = 41.3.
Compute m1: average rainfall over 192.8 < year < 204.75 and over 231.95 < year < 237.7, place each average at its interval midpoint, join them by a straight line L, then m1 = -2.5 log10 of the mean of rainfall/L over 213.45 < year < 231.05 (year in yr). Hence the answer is -0.23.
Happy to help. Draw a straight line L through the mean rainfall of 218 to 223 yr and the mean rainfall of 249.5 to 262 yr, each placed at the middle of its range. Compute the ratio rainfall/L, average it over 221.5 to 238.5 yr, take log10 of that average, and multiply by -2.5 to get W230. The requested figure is 0.37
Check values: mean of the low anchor 47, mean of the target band 33.3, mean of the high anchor 46.9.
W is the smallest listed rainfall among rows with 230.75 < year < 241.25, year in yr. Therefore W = 22.8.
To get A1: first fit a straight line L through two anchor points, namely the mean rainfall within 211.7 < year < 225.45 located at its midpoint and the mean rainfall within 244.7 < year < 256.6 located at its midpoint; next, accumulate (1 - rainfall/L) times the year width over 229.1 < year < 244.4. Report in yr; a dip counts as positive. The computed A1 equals 5.6 yr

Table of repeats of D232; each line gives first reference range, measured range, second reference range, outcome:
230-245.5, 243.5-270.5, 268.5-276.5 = -4.5 yr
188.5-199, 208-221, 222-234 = -1.9 yr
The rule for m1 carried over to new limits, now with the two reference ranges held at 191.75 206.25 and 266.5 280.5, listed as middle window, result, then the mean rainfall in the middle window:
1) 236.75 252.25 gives 0.239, 40.6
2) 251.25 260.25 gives 0.070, 46.8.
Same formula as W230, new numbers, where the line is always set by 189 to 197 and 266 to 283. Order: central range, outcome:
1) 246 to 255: 0.06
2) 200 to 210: 0.02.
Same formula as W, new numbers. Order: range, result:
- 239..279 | 32.2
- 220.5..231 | 28.5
